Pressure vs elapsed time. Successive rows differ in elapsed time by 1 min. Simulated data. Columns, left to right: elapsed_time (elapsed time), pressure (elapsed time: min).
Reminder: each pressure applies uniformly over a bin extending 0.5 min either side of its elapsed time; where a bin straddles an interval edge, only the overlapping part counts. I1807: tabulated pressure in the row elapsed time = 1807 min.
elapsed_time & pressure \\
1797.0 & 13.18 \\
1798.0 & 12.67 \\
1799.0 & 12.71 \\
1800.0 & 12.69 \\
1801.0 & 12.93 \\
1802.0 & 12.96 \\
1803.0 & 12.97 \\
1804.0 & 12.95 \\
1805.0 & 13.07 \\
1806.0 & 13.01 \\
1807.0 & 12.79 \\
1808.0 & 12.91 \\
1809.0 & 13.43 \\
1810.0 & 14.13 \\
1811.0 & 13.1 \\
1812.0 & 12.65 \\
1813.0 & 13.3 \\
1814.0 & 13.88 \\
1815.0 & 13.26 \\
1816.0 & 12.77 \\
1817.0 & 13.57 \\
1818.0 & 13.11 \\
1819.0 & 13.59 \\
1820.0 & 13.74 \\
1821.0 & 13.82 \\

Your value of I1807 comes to 12.79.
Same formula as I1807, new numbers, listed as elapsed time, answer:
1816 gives 12.77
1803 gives 12.97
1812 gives 12.65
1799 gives 12.71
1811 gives 13.1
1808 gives 12.91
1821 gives 13.82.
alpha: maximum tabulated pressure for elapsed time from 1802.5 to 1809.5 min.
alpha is 13.43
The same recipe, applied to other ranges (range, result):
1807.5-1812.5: 14.13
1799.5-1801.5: 12.93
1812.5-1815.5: 13.88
